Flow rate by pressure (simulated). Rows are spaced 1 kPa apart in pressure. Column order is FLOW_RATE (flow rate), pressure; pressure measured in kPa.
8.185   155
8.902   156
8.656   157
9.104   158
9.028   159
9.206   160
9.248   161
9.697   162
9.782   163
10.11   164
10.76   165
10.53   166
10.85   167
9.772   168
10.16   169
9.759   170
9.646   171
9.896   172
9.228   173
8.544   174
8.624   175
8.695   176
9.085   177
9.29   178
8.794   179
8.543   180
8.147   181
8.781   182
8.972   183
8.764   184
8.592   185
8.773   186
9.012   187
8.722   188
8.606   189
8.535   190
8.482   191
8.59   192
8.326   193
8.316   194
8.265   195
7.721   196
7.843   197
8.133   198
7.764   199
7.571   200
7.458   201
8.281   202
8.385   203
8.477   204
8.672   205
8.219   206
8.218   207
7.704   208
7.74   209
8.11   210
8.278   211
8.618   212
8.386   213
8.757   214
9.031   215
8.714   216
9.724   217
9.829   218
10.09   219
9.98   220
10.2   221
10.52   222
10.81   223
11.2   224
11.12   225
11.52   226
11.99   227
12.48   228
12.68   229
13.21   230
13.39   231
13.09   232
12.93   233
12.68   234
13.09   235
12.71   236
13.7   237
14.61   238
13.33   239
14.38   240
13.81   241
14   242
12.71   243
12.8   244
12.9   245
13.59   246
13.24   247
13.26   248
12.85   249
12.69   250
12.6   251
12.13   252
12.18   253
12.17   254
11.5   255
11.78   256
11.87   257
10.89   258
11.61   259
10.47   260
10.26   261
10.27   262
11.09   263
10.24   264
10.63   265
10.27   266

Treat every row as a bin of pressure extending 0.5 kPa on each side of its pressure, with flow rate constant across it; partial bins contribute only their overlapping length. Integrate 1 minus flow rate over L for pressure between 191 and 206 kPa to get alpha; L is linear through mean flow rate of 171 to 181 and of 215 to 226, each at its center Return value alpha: 2.3 kPa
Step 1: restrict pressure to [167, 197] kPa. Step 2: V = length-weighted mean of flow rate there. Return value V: 8.87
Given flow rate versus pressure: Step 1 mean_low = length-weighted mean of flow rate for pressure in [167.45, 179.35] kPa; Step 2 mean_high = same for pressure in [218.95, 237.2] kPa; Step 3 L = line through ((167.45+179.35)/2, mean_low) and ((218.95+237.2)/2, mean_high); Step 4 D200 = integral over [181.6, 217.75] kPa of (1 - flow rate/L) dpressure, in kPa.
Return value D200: 7.37 kPa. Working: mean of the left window 9.3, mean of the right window 12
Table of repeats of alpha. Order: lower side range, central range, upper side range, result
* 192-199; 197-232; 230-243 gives 3.43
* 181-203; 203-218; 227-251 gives 2.54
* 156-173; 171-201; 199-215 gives 1.29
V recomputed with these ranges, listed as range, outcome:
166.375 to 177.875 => 9.48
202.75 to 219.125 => 8.62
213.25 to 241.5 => 11.7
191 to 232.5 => 9.44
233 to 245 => 13.4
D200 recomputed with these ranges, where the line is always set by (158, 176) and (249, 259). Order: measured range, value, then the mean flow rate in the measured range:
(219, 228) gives 0.2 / 11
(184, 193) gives 1.4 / 8.65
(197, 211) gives 3.4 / 8.06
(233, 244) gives -1.8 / 13.4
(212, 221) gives 1.4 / 9.32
